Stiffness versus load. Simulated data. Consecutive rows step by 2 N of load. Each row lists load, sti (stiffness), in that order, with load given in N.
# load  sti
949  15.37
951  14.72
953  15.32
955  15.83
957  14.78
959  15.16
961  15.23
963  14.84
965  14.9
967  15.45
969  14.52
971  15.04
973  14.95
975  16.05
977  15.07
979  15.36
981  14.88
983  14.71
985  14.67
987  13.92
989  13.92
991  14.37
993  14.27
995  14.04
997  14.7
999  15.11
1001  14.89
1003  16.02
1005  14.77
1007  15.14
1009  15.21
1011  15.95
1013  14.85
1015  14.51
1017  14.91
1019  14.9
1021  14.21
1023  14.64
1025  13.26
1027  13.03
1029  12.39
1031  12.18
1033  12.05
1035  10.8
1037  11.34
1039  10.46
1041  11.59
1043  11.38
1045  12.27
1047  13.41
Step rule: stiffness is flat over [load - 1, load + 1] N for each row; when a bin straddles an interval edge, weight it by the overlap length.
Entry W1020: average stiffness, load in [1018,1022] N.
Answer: 14.6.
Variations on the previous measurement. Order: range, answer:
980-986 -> 14.8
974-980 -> 15.5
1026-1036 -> 12.1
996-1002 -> 14.9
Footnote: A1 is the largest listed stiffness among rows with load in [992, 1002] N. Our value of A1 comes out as 15.11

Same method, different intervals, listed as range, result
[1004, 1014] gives 15.95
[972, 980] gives 16.05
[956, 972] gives 15.45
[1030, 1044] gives 12.18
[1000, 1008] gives 16.02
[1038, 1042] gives 11.59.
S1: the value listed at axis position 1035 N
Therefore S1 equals 10.8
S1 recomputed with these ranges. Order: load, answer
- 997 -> 14.7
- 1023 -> 14.64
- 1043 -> 11.38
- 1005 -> 14.77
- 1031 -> 12.18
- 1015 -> 14.51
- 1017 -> 14.91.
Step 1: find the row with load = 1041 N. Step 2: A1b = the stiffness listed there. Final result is 11.59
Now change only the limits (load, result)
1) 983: 14.71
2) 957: 14.78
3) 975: 16.05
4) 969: 14.52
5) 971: 15.04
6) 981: 14.88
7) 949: 15.37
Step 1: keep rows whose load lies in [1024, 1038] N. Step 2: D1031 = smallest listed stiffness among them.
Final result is 10.8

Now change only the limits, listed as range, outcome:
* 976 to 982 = 14.88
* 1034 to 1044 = 10.46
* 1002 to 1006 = 14.77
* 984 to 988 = 13.92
